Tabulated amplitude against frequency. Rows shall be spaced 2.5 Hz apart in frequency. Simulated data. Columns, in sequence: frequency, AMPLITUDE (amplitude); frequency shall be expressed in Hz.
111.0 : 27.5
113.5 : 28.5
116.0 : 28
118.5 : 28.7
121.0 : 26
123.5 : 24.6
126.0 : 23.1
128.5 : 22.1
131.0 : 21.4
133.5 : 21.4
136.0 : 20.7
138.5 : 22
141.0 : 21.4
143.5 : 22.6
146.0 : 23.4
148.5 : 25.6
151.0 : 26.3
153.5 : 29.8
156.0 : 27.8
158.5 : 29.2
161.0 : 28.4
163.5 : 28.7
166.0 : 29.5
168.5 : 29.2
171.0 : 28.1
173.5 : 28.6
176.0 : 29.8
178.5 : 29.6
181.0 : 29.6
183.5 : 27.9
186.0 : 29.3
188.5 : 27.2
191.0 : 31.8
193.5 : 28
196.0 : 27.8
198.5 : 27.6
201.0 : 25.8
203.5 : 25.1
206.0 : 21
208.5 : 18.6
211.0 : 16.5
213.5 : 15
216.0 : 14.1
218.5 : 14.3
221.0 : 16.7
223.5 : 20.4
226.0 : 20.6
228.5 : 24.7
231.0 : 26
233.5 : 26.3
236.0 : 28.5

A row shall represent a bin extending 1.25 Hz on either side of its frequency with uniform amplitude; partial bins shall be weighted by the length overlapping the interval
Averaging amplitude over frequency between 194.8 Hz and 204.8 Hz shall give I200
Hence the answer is 26.5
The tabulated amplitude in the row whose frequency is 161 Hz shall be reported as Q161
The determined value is 28.4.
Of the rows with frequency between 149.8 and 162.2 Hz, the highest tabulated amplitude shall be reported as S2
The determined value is 29.8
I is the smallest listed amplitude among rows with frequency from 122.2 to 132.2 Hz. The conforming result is 21.4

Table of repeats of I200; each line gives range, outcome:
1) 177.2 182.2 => 29.6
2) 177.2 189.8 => 28.7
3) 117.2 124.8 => 26.4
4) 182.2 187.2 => 28.6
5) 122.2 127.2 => 23.9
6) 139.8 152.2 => 23.9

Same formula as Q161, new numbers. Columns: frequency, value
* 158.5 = 29.2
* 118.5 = 28.7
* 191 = 31.8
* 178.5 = 29.6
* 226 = 20.6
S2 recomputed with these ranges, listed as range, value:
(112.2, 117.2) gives 28.5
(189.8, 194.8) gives 31.8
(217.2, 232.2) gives 26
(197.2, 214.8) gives 27.6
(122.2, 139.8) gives 24.6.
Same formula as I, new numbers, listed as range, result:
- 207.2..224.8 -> 14.1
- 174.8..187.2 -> 27.9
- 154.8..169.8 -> 27.8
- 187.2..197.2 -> 27.2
